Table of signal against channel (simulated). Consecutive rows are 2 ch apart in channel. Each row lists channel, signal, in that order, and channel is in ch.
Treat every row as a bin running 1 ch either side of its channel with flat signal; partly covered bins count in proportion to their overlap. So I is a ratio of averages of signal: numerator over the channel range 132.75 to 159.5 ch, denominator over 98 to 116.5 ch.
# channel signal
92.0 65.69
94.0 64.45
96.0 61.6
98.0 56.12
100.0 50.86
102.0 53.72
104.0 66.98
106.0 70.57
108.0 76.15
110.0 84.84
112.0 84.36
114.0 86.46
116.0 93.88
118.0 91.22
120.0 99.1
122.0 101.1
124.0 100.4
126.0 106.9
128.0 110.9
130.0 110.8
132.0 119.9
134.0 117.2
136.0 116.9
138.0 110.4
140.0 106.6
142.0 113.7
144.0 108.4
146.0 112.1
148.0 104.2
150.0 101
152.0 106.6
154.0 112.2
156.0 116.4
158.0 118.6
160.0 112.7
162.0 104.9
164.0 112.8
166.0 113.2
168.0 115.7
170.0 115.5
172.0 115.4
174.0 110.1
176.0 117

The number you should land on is 1.5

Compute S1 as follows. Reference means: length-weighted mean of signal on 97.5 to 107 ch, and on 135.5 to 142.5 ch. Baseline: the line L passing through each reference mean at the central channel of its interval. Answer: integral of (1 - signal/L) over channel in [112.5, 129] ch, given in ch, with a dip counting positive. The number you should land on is -2.4 ch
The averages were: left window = 59.8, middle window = 98.3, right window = 111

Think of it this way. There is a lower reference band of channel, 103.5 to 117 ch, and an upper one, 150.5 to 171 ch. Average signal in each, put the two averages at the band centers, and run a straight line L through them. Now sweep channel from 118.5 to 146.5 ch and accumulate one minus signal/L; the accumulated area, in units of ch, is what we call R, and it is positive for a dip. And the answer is -4.3 ch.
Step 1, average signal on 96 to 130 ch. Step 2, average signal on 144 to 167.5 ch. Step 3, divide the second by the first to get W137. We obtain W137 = 1.32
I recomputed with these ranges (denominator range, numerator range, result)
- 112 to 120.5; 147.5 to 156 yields 1.18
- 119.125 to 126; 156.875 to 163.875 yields 1.11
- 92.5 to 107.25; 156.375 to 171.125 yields 1.86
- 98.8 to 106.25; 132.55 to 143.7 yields 1.90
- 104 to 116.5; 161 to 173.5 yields 1.39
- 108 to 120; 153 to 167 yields 1.28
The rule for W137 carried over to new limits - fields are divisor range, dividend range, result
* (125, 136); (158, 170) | 0.99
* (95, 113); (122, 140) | 1.65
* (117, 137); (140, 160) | 1.03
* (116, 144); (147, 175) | 1.04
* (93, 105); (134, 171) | 1.89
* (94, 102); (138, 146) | 1.93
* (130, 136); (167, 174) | 0.98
